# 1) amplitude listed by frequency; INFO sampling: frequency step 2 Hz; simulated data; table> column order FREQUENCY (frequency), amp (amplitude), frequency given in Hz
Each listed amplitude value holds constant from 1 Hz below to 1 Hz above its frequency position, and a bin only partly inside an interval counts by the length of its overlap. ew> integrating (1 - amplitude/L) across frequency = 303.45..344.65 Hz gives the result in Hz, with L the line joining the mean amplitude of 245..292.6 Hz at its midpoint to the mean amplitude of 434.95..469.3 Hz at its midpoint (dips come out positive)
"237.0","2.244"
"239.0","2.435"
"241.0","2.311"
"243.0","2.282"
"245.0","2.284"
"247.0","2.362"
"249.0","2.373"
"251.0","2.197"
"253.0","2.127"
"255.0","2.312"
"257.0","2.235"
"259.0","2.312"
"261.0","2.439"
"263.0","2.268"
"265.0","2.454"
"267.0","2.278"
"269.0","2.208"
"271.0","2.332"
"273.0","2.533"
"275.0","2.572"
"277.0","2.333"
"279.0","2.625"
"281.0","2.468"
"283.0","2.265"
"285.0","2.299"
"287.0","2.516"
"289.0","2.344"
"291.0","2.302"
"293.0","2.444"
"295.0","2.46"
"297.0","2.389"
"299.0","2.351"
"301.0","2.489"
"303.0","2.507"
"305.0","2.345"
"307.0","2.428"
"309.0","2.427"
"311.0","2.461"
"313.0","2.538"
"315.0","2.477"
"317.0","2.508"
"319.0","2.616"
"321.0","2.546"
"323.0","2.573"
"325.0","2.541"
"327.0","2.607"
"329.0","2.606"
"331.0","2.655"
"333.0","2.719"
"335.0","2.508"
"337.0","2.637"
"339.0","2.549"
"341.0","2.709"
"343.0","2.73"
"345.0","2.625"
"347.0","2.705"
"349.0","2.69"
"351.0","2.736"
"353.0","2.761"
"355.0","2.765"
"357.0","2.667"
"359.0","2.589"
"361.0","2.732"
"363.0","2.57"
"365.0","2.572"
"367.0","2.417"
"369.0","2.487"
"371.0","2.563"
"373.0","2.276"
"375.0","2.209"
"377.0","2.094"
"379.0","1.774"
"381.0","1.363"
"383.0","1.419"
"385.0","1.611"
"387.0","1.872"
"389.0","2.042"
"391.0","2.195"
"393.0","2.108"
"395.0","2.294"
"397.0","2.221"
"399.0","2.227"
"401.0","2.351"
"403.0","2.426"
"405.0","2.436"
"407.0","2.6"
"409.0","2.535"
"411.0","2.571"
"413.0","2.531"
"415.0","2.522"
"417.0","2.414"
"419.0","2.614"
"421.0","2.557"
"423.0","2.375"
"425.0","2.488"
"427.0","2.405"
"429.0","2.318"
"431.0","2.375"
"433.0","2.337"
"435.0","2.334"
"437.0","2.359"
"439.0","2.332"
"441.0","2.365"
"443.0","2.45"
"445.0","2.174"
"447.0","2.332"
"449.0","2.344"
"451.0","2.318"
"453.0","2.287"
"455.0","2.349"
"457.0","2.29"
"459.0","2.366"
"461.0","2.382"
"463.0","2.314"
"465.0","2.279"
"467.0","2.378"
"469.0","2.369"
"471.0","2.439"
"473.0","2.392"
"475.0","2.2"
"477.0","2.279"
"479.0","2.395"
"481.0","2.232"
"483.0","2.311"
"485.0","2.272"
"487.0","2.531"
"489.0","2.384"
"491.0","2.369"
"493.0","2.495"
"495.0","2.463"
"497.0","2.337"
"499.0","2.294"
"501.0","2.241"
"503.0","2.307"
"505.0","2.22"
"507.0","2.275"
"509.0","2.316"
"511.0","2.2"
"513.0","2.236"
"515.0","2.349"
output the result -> -3.71 Hz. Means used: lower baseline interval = 2.35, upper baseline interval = 2.33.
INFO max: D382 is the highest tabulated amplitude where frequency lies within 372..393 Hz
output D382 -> 2.276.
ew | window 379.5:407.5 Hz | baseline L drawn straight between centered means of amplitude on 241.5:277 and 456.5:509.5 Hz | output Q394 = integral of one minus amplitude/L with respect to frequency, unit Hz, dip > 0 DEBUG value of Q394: 3.19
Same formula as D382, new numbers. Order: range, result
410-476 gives 2.614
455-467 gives 2.382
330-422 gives 2.765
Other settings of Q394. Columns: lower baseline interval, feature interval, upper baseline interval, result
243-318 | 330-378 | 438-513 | -4.4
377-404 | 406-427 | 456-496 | -4.1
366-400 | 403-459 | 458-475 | -4.4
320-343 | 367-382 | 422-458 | 2.3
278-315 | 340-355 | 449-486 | -2.0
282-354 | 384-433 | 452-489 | 1.6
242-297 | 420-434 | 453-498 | -0.3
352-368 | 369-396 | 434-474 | 5.9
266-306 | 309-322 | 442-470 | -0.7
